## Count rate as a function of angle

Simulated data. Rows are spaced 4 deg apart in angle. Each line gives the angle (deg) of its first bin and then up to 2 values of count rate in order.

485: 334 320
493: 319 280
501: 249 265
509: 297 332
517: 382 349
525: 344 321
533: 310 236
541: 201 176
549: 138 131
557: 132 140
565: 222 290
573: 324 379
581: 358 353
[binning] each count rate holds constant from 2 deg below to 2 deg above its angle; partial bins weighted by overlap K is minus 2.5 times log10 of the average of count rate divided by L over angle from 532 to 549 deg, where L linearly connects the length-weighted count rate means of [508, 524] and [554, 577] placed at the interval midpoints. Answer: 0.32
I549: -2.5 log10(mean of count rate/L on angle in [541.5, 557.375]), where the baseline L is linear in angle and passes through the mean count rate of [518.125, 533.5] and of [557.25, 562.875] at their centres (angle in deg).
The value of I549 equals 0.30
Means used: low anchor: 336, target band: 151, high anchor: 138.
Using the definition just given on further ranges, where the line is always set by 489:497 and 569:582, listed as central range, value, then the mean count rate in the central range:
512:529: -0.09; 349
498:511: 0.16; 271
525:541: 0.15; 285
